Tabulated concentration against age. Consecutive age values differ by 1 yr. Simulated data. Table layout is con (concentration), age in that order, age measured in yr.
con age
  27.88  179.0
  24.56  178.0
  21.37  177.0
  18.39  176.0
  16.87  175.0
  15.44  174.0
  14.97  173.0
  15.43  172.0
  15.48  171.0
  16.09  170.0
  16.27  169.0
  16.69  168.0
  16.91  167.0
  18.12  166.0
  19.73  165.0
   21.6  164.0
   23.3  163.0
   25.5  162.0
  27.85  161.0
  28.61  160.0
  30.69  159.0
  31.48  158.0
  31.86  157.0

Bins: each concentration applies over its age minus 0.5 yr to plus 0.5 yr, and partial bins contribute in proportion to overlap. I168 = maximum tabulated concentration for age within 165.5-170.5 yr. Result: 18.12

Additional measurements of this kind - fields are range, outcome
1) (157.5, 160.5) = 31.48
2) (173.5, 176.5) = 18.39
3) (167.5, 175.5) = 16.87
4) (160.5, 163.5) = 27.85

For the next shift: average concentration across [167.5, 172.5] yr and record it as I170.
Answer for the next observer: 16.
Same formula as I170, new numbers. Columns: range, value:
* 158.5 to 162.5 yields 28.2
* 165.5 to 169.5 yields 17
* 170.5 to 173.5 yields 15.3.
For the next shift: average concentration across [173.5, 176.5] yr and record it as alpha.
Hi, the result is 16.9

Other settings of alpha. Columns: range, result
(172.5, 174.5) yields 15.2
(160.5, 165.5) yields 23.6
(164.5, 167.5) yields 18.3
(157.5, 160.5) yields 30.3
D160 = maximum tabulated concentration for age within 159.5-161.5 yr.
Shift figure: 28.61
